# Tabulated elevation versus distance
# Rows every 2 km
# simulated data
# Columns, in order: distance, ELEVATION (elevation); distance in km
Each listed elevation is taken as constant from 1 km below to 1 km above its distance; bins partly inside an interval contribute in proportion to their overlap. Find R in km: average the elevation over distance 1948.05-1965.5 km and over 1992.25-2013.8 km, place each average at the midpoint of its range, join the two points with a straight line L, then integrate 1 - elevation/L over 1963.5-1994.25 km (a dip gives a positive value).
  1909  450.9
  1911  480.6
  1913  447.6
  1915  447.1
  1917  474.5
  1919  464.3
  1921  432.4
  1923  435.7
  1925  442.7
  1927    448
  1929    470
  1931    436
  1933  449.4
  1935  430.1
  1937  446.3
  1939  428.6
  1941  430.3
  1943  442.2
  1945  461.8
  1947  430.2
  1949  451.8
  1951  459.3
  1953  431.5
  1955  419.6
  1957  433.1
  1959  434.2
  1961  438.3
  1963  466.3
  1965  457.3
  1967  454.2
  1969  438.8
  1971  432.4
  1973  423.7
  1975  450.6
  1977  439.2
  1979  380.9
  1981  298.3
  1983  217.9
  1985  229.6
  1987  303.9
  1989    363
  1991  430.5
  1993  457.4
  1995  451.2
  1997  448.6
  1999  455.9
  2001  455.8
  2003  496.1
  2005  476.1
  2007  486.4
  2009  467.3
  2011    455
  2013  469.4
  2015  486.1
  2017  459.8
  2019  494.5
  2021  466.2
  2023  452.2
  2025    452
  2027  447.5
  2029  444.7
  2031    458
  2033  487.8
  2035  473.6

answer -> 4.5 km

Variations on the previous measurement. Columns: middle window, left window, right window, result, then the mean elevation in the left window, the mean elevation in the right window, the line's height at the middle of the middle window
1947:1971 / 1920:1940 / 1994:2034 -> 0.4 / 442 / 466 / 450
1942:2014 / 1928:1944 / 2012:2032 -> 4.3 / 442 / 463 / 452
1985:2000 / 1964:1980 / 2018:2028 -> 1.4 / 435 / 462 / 446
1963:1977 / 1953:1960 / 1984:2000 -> -1.0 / 429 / 393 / 415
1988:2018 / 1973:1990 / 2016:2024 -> -3.4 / 341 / 468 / 412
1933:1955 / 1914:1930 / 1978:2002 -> -0.7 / 452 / 374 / 427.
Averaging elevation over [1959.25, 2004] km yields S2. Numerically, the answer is 409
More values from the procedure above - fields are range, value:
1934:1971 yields 442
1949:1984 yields 417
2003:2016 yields 475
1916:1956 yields 444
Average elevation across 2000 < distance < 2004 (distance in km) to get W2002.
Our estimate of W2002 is 476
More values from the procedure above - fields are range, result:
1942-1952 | 449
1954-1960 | 429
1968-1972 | 436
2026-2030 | 446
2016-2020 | 477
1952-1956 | 426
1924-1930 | 454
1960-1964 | 452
